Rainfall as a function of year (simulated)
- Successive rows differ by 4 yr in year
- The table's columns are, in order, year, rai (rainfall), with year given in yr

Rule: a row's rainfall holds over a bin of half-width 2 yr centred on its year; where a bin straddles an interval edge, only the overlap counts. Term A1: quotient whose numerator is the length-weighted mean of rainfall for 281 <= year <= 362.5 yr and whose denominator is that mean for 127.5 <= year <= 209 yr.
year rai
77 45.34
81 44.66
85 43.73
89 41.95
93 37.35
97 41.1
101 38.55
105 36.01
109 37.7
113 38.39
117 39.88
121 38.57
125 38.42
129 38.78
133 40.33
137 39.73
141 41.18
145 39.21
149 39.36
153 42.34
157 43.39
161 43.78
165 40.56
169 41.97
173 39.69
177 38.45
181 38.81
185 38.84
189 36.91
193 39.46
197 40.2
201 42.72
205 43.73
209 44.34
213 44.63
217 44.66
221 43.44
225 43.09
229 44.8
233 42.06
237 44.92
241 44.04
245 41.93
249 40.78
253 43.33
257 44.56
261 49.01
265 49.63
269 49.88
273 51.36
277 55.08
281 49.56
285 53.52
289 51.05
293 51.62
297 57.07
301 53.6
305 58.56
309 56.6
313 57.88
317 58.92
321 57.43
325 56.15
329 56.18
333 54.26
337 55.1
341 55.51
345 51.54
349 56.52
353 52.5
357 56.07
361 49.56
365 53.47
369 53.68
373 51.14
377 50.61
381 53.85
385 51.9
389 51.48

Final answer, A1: 1.35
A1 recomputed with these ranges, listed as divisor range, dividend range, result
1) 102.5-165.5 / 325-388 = 1.34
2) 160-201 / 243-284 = 1.19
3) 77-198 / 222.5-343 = 1.27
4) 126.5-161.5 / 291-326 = 1.39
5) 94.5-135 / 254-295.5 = 1.30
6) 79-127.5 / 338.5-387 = 1.34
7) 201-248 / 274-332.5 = 1.26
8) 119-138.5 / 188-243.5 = 1.10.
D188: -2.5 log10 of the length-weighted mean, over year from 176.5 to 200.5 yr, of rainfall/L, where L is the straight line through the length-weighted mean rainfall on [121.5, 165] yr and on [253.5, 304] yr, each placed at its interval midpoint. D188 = 0.13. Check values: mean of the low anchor 40.6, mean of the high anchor 51.2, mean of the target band 39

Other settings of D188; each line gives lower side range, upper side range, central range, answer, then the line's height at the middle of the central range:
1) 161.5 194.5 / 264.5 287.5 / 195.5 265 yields 0.049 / 46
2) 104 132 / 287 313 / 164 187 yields 0.103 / 43.6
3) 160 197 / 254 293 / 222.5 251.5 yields 0.075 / 46.2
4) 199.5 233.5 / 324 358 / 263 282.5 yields -0.051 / 48.8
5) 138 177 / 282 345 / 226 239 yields 0.096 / 47.9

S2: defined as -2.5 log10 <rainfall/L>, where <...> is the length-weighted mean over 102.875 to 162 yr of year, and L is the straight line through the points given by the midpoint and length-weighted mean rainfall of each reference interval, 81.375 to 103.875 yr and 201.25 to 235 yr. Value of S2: 0.05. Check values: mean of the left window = 40.7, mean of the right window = 43.8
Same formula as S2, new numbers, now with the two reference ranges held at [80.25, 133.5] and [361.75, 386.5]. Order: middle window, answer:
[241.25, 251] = 0.11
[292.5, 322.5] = -0.16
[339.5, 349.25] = -0.07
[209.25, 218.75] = 0.00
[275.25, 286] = -0.10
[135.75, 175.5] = 0.02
